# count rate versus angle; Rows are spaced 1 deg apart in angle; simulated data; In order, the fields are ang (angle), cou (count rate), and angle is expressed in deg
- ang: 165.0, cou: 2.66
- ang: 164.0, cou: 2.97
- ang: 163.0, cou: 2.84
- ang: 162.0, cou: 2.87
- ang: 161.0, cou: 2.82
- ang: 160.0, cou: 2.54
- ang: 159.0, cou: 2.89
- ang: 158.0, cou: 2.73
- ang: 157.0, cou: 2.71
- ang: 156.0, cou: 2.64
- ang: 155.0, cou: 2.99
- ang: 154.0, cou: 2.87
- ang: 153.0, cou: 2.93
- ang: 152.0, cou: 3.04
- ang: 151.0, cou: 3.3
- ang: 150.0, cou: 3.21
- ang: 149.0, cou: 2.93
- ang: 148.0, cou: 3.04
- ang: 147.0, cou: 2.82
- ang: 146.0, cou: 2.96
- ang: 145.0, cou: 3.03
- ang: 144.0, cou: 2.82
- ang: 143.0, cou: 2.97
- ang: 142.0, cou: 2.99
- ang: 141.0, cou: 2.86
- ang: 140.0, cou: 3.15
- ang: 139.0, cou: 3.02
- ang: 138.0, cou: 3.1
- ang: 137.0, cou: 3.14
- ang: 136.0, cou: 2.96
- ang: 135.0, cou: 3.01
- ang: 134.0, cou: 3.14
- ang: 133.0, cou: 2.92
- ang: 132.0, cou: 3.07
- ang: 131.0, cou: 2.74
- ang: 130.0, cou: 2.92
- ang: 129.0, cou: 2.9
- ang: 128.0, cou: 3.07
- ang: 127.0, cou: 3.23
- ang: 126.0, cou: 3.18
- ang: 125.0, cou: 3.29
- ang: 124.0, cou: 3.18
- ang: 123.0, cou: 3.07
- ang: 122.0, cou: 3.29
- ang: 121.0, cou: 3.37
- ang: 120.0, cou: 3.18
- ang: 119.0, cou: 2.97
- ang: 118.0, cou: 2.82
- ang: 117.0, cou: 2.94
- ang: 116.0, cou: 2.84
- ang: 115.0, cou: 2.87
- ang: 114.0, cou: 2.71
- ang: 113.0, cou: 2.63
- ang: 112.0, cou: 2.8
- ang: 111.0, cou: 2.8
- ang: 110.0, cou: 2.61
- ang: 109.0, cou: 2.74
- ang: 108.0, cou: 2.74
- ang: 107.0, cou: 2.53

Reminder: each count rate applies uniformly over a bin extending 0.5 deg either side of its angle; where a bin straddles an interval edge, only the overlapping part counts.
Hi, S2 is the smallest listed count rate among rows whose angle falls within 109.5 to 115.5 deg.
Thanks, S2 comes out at 2.61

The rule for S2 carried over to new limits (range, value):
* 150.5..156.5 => 2.64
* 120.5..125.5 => 3.07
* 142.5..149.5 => 2.82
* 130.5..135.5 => 2.74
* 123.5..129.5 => 2.9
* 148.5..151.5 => 2.93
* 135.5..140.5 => 2.96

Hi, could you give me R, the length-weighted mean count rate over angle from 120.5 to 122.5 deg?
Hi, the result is 3.33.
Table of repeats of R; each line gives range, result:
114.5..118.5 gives 2.87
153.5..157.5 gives 2.8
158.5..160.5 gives 2.71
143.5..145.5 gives 2.92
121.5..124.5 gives 3.18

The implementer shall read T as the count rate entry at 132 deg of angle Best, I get 3.07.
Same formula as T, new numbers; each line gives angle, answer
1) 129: 2.9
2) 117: 2.94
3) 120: 3.18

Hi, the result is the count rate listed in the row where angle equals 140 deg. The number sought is 3.15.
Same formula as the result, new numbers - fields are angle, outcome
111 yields 2.8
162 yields 2.87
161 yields 2.82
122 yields 3.29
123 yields 3.07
